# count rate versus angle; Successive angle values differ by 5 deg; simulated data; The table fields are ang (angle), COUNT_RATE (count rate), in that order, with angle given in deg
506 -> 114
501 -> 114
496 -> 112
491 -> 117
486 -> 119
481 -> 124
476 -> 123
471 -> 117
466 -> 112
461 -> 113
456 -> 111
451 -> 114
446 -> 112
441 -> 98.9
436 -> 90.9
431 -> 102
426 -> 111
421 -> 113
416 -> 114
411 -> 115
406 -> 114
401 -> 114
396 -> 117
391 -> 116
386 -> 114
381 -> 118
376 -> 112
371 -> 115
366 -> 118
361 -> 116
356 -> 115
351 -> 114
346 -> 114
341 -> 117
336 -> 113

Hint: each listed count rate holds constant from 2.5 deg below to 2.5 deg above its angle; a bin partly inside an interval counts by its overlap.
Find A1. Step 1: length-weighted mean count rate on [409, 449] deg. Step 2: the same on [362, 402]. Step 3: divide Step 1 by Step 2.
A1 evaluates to 0.9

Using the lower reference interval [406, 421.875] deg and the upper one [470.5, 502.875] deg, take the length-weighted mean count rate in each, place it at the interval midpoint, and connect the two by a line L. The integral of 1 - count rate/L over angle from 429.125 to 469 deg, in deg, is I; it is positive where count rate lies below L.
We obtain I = 3.1 deg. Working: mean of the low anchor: 114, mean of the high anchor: 118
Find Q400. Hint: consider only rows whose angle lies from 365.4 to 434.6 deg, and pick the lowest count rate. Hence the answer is 102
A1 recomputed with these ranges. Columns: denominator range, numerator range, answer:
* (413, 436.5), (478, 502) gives 1.09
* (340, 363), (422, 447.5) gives 0.90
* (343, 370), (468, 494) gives 1.04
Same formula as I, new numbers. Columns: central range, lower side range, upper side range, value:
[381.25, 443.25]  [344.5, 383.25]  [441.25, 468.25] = 1.57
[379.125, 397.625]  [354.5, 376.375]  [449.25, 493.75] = -0.06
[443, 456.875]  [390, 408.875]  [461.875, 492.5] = 0.63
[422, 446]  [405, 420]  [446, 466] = 2.27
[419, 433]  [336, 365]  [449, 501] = 0.85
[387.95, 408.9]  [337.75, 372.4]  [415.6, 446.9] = -1.07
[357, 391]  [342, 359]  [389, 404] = -0.12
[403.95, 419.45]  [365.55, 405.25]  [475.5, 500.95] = 0.24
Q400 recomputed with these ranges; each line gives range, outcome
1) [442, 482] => 111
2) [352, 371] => 115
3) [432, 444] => 90.9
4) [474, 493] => 117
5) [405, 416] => 114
